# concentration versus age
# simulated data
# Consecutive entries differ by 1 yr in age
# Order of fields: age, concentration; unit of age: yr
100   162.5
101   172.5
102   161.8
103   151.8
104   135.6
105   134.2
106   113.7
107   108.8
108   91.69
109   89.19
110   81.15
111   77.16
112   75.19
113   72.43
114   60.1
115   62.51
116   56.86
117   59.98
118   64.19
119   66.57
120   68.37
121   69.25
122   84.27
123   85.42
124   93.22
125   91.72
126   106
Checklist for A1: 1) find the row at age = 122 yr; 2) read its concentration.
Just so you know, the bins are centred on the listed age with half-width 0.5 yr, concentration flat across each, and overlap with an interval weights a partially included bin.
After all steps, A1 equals 84.27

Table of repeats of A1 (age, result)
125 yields 91.72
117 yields 59.98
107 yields 108.8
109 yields 89.19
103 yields 151.8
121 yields 69.25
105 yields 134.2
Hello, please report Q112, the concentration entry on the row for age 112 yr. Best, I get 75.19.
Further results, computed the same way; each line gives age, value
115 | 62.51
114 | 60.1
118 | 64.19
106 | 113.7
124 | 93.22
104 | 135.6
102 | 161.8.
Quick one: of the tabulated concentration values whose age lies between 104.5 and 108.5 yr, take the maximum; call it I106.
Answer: 134.2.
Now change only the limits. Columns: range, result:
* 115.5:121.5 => 69.25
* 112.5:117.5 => 72.43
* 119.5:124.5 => 93.22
